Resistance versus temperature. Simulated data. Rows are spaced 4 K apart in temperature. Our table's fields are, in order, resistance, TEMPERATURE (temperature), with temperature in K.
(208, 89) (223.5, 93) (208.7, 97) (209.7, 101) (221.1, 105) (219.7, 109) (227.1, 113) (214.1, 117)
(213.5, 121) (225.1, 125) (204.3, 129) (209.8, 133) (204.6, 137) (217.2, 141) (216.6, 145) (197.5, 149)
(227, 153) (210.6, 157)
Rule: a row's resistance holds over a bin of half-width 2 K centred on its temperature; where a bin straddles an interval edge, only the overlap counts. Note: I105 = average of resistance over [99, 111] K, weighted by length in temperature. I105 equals 217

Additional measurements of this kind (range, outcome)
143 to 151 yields 207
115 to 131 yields 214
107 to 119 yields 220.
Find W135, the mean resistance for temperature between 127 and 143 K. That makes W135 209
